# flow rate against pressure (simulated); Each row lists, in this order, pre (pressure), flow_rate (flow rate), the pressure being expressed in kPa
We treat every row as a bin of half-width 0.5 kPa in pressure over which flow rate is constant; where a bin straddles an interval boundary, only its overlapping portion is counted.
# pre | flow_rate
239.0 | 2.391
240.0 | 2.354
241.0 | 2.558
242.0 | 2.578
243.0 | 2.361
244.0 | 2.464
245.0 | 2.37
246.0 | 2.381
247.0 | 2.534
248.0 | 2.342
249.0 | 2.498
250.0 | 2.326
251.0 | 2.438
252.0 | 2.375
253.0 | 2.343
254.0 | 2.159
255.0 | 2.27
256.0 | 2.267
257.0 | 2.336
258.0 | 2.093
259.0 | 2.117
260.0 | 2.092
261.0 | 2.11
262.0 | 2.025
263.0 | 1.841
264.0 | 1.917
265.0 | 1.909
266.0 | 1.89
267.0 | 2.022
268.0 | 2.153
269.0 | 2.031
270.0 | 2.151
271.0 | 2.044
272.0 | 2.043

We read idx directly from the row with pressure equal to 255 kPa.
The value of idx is 2.27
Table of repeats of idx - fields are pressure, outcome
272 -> 2.043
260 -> 2.092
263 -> 1.841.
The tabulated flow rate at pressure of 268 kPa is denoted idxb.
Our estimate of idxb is 2.153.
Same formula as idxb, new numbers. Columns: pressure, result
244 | 2.464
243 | 2.361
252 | 2.375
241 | 2.558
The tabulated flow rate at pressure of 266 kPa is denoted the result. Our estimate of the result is 1.89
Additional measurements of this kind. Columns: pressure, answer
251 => 2.438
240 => 2.354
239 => 2.391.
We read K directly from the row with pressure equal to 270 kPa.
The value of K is 2.151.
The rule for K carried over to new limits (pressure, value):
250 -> 2.326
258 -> 2.093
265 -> 1.909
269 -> 2.031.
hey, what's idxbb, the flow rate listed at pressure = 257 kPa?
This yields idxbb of 2.336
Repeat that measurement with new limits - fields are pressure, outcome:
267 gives 2.022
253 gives 2.343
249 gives 2.498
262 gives 2.025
